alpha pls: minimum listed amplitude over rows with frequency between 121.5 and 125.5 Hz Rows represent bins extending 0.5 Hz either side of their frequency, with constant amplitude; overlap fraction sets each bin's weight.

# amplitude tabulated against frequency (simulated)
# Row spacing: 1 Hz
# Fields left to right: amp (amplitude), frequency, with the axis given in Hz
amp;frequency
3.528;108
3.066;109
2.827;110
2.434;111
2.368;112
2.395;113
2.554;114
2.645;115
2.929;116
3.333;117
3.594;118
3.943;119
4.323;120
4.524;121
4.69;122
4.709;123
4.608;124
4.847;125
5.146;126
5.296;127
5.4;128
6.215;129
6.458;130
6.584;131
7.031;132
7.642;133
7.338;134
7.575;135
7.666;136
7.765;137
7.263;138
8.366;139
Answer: 4.608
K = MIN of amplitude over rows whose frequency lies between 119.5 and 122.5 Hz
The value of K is 4.323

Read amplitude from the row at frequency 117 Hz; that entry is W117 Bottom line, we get 3.333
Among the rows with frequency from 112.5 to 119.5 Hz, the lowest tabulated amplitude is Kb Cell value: 2.395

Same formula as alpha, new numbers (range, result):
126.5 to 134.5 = 5.296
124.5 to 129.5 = 4.847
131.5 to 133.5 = 7.031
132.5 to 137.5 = 7.338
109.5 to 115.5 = 2.368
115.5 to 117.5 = 2.929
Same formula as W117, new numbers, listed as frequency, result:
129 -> 6.215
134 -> 7.338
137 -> 7.765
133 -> 7.642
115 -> 2.645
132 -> 7.031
